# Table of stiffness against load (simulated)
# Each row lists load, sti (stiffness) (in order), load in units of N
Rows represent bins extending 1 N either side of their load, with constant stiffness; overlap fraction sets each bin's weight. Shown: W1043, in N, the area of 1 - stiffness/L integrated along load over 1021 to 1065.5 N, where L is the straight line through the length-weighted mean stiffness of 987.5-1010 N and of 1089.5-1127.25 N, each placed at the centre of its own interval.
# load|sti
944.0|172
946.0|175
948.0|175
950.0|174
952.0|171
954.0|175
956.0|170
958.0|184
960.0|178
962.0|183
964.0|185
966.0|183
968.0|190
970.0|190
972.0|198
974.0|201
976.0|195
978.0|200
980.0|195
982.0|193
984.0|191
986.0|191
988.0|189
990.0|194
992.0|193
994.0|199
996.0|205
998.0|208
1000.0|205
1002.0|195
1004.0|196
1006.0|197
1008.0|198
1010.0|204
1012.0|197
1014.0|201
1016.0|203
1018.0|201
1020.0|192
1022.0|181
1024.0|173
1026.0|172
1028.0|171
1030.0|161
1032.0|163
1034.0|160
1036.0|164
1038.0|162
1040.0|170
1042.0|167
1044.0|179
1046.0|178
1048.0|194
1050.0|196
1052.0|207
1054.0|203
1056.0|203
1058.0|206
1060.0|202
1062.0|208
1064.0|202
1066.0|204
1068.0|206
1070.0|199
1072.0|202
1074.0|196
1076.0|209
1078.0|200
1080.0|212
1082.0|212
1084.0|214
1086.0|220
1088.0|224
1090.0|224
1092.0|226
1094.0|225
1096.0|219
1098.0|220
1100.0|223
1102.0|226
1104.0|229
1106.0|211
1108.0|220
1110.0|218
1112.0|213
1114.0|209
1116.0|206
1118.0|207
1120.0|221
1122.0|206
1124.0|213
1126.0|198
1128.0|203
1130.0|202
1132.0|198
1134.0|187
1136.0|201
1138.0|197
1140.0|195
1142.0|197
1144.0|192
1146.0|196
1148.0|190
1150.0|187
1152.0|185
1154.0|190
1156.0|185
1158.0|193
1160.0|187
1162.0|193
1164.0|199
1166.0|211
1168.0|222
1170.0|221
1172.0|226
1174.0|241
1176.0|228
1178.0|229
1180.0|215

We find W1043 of 4.9 N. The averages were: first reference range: 199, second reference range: 216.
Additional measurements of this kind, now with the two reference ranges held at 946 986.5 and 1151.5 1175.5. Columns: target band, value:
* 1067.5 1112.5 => -3.9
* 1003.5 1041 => 1.8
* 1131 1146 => 0.6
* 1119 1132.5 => -0.3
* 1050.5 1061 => -0.5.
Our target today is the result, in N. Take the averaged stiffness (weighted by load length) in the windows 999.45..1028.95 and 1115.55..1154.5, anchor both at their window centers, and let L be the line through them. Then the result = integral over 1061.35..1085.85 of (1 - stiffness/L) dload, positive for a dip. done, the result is -1.3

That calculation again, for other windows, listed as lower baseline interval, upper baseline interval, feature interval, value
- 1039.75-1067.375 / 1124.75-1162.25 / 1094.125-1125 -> -3.5 N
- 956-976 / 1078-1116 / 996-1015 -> -0.4 N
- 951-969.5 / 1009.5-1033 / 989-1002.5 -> -1.3 N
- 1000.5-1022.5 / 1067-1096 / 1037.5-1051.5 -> 1.7 N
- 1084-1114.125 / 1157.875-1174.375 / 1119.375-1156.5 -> 3.1 N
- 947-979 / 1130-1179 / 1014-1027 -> 0.1 N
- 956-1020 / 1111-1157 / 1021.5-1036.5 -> 2.1 N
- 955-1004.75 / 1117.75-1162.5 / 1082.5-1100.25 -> -2.4 N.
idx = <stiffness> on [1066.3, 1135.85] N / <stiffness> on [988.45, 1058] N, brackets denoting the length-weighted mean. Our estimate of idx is 1.1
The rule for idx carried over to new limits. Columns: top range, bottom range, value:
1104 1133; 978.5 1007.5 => 1.07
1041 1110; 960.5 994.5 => 1.08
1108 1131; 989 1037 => 1.11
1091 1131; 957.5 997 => 1.12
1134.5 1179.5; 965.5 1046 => 1.08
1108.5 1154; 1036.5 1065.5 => 1.05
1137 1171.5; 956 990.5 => 1.04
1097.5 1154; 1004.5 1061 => 1.10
